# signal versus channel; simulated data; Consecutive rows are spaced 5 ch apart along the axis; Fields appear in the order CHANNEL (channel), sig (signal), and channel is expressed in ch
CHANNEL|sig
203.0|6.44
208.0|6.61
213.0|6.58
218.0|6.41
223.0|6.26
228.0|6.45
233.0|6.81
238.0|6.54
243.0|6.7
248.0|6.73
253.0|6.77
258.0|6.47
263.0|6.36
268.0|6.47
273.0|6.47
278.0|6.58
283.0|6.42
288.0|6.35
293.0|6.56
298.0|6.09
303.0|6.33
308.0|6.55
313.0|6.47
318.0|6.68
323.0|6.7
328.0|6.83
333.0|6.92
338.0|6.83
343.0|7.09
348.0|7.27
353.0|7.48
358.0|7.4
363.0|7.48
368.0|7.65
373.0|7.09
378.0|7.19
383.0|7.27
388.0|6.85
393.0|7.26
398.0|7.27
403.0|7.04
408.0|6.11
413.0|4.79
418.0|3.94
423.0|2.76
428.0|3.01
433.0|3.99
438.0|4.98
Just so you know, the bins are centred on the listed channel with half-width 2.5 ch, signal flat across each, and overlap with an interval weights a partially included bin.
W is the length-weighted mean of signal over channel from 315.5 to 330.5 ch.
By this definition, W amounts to 6.74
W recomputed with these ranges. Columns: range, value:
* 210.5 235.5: 6.5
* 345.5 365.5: 7.41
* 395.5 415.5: 6.3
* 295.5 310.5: 6.32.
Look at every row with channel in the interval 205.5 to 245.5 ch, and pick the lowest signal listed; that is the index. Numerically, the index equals 6.26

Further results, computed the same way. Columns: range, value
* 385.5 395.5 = 6.85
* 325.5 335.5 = 6.83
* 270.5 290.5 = 6.35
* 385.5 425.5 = 2.76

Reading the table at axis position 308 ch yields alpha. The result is 6.55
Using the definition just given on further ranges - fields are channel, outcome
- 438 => 4.98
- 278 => 6.58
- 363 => 7.48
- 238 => 6.54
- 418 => 3.94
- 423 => 2.76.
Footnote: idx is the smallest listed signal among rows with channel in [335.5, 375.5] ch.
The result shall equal 6.83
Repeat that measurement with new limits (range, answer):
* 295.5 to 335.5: 6.09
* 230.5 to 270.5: 6.36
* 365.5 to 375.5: 7.09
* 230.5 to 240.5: 6.54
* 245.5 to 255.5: 6.73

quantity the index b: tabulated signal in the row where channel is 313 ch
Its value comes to 6.47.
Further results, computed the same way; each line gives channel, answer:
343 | 7.09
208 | 6.61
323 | 6.7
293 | 6.56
